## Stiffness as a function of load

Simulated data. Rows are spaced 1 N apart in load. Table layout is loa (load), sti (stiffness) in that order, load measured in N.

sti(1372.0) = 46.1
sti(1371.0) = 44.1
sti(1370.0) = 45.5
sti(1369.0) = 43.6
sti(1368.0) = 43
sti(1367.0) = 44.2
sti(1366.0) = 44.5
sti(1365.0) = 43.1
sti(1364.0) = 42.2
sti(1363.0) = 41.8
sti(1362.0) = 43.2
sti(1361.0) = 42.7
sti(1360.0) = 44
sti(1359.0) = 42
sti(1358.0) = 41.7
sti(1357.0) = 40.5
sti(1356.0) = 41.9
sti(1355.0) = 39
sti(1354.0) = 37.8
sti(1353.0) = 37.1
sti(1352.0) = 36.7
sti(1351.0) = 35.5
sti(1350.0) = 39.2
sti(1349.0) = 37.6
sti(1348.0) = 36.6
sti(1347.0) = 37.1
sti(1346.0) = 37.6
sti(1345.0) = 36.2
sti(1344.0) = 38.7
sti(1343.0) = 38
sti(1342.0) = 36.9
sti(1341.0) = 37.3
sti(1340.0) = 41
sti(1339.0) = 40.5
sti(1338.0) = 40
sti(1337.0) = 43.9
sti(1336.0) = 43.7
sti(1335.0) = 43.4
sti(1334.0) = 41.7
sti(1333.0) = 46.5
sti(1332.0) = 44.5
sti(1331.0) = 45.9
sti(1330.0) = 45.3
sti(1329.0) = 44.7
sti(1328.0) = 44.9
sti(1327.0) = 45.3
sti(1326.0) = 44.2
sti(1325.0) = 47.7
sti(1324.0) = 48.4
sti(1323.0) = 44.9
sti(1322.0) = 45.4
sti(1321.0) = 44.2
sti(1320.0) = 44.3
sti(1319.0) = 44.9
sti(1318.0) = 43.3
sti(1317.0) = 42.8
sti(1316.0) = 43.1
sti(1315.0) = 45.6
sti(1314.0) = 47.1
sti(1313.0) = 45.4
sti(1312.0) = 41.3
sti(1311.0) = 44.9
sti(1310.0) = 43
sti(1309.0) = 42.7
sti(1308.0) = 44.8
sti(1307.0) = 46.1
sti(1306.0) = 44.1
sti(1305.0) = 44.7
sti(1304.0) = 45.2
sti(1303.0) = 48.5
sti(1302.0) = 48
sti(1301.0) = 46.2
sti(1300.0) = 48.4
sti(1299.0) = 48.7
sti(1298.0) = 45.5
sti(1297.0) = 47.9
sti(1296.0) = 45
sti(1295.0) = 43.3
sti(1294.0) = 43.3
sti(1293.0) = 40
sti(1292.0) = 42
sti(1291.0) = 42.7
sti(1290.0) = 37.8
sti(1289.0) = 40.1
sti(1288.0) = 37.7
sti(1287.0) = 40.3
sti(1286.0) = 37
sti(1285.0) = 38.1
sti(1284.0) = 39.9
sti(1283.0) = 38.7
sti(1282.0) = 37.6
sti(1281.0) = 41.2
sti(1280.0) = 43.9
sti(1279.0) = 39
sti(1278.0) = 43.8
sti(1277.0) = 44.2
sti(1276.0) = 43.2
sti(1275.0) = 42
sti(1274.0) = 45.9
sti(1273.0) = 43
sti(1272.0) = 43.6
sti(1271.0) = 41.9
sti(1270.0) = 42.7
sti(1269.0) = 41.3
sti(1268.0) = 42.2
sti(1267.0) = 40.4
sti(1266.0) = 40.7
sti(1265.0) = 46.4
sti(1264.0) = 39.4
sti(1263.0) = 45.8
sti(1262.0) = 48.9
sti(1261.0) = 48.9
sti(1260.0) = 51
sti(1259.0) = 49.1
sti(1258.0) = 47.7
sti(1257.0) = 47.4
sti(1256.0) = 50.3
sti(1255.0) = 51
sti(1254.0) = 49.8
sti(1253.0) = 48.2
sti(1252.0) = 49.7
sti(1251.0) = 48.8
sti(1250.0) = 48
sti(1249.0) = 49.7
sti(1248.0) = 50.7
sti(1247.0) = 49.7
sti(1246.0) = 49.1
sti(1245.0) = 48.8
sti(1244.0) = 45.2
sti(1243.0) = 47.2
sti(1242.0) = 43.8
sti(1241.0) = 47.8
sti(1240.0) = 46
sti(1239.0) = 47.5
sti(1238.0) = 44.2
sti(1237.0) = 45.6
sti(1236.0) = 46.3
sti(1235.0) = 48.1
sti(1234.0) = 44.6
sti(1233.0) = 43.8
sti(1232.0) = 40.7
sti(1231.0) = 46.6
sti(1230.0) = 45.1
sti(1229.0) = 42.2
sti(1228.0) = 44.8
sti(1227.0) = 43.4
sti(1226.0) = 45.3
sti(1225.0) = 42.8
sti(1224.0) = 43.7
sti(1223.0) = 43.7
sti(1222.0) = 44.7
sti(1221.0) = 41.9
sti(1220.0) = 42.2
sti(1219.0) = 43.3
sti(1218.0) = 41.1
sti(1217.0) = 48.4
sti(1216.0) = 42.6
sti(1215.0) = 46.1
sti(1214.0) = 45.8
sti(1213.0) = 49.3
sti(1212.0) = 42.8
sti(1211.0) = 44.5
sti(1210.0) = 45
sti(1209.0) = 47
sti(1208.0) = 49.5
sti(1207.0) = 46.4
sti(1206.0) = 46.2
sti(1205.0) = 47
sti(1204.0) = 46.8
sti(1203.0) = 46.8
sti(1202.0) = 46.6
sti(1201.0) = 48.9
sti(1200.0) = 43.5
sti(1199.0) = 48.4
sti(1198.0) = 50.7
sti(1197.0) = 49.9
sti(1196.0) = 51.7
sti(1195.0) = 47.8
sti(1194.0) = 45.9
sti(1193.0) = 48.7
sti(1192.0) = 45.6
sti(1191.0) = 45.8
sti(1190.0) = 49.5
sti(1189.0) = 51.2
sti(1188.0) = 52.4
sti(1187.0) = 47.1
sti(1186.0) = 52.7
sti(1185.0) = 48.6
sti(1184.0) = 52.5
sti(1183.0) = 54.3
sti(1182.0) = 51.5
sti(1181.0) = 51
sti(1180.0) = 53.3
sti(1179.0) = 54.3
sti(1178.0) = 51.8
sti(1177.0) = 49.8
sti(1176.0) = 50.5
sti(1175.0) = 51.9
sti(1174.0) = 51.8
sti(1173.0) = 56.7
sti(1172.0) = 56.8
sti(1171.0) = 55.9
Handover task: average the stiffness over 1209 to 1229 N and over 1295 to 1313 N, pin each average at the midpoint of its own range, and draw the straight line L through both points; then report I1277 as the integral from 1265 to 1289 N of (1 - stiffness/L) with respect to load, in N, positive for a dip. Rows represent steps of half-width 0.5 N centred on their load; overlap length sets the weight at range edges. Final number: 2.0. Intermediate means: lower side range 44.3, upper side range 45.5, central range 41.3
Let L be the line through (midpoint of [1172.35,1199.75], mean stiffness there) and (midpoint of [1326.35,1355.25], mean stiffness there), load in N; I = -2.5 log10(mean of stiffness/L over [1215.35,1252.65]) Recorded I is 0.041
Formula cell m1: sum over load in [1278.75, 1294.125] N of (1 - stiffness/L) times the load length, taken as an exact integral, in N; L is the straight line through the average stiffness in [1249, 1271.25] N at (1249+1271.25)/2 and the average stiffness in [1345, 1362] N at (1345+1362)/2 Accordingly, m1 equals 1.6 N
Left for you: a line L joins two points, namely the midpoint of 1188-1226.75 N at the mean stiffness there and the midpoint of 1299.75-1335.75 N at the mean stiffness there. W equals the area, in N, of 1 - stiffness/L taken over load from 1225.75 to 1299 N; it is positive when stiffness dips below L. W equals 1.7 N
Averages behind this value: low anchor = 46.3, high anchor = 45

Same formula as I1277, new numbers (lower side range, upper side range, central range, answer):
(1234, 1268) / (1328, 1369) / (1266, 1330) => 1.0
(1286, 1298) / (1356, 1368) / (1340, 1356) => 1.8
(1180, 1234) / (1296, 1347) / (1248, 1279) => -0.3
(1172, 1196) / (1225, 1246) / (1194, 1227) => 1.5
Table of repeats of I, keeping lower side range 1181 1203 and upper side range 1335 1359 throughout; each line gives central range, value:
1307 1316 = -0.08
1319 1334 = -0.12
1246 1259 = -0.09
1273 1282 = 0.02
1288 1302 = -0.04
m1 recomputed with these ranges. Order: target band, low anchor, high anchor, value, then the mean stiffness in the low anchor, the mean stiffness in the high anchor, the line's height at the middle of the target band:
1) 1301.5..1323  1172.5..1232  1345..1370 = -1.1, 47.6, 40.5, 42.6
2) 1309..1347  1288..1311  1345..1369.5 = -0.6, 44.3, 40.4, 42.4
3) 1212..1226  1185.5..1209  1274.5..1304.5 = 0.8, 48.2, 42.6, 46.9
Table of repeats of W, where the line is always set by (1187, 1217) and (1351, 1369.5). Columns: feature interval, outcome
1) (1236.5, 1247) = -0.19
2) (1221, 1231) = 0.53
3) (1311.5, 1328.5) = -0.76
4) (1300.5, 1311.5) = -0.46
